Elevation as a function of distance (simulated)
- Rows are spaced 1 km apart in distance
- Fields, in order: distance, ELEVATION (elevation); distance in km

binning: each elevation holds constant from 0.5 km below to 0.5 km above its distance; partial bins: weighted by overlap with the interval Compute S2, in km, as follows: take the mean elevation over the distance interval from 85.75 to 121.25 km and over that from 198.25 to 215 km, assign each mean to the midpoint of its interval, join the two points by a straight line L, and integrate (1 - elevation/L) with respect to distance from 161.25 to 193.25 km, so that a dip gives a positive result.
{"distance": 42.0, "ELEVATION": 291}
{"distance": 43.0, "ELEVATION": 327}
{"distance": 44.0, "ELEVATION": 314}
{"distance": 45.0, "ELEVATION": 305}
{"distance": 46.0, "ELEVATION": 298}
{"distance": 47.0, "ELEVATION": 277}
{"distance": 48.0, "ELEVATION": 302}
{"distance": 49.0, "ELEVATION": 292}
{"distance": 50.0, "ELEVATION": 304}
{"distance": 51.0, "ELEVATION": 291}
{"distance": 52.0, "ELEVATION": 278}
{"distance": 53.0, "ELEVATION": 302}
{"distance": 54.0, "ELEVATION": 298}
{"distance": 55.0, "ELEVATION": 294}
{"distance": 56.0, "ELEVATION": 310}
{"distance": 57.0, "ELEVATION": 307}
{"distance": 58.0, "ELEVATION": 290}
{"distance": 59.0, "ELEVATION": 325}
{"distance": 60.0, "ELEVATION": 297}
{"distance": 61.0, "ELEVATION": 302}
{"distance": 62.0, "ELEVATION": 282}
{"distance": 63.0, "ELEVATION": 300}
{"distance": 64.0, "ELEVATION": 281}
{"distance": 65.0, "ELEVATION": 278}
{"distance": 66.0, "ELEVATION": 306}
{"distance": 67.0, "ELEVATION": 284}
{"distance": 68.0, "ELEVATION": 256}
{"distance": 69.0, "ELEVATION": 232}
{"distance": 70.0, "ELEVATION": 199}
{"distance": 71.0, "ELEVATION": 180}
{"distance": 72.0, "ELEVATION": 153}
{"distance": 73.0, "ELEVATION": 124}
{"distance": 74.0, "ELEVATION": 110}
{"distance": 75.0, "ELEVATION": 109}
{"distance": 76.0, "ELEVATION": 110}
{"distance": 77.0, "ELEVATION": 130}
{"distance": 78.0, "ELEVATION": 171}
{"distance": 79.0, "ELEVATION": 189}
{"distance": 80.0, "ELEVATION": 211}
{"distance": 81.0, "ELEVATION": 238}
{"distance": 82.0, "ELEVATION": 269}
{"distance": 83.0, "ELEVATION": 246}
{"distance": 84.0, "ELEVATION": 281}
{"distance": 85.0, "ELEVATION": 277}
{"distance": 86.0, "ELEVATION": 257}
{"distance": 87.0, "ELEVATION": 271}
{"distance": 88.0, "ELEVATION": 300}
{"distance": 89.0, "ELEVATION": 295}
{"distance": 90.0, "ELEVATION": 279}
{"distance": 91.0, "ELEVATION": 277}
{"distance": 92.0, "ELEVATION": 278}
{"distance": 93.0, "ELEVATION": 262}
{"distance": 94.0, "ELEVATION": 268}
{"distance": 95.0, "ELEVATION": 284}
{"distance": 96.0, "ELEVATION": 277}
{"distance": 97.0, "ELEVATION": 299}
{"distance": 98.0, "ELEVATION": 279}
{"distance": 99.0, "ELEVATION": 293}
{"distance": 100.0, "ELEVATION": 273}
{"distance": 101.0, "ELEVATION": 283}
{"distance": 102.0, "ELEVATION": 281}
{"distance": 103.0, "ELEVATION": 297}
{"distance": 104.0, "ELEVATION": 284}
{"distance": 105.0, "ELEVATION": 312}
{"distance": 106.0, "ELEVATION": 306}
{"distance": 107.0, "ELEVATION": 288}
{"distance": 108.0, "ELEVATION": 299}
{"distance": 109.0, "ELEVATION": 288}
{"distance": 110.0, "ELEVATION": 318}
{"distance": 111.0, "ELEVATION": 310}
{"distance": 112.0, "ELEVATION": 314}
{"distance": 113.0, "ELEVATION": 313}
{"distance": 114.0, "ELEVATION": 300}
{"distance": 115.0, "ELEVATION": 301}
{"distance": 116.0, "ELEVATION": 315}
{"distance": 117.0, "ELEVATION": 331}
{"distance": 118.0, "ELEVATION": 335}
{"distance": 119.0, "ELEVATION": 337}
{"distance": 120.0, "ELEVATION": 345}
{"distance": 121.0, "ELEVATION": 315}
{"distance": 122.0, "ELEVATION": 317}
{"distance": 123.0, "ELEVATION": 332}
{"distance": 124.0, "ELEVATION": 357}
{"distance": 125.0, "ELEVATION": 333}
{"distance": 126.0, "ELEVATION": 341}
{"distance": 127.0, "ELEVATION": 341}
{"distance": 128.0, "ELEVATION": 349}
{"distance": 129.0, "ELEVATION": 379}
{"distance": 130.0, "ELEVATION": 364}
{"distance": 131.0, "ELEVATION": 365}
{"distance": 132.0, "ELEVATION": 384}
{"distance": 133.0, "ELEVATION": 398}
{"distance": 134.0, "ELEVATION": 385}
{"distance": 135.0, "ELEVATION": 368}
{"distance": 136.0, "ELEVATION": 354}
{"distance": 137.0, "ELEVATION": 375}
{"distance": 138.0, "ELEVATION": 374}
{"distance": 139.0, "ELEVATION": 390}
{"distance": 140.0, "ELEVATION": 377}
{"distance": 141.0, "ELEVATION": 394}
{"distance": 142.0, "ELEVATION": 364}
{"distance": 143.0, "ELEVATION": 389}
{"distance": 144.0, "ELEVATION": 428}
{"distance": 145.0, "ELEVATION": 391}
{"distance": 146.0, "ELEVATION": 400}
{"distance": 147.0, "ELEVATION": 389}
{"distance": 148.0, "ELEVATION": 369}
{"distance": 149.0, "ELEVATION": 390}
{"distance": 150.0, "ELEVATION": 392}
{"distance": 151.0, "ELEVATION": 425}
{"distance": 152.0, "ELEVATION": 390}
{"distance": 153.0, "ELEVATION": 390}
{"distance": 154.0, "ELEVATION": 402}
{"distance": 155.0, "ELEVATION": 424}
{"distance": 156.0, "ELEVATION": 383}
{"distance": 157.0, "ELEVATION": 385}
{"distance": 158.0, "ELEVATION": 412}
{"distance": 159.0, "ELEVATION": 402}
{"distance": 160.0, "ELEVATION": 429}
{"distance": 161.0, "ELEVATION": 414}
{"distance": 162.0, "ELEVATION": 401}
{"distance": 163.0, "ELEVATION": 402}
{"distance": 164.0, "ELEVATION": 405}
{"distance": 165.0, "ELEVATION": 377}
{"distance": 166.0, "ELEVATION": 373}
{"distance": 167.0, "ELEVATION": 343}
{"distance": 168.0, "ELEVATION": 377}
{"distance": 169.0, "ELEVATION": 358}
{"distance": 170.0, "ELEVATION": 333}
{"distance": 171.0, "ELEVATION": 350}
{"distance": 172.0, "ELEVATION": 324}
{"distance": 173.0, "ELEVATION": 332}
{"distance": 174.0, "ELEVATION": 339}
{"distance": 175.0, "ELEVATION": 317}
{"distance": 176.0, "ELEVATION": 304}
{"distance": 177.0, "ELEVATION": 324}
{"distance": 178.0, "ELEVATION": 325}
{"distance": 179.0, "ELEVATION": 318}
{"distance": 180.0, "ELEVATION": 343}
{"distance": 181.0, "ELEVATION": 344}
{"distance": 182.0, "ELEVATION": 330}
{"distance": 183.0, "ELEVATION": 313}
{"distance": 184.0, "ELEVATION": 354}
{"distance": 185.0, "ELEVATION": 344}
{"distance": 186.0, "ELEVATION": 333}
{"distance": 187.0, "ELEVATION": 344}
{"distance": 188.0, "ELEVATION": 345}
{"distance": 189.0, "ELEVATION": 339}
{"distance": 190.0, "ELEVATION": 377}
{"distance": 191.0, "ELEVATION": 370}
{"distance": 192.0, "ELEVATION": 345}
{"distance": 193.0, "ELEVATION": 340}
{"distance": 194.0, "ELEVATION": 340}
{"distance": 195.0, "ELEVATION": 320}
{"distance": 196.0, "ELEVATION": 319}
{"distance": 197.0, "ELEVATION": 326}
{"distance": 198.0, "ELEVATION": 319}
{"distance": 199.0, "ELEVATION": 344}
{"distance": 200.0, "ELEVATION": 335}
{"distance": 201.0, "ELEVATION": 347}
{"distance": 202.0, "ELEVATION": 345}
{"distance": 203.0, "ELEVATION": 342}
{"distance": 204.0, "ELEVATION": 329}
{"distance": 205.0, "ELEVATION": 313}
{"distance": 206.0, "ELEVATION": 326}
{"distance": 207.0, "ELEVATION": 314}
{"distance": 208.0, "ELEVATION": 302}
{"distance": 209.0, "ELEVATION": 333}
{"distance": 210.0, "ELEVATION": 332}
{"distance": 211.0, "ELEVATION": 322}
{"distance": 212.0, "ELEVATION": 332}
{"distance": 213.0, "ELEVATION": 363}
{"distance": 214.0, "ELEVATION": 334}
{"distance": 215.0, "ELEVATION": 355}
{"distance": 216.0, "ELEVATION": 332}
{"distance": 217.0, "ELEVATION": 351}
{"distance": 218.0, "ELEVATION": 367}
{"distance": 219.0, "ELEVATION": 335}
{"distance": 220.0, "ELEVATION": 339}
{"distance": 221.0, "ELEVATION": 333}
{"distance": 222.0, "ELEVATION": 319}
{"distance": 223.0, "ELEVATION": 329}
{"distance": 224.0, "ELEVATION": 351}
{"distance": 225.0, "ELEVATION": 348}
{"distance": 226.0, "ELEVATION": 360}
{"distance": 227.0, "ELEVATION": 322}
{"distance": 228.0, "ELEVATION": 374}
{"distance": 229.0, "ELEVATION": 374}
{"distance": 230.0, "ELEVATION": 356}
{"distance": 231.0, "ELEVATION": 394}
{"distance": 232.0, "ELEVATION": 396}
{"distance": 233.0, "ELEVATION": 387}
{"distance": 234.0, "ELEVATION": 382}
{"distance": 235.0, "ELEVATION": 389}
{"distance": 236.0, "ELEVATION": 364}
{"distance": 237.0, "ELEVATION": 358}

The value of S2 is -2.6 km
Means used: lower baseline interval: 296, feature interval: 348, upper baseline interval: 333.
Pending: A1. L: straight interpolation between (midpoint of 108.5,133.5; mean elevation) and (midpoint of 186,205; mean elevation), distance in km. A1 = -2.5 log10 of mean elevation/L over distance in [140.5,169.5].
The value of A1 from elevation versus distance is -0.17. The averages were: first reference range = 335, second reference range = 339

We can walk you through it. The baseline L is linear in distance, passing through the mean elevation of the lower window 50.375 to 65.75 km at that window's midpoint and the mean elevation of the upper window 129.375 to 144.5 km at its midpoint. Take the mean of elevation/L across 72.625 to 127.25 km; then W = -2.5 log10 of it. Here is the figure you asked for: 0.24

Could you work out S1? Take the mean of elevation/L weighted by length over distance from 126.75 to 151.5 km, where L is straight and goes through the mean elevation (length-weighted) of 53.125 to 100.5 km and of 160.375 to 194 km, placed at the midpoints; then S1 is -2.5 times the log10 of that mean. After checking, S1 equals -0.216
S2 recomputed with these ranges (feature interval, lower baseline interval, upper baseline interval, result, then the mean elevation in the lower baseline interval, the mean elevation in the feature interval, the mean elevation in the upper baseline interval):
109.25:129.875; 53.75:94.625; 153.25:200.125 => -2.4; 247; 329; 355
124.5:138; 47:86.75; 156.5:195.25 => -2.3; 248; 365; 355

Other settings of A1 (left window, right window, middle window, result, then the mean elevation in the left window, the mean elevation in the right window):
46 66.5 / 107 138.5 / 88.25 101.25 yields 0.145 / 296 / 339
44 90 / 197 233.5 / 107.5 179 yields -0.201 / 255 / 343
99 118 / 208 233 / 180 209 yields 0.004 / 301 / 348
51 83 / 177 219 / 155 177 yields -0.182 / 240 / 337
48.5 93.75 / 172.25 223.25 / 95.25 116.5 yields -0.083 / 252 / 335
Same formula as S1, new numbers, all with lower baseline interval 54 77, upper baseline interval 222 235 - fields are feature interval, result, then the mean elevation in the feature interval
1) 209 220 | 0.04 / 342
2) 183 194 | -0.04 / 347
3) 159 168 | -0.24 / 393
